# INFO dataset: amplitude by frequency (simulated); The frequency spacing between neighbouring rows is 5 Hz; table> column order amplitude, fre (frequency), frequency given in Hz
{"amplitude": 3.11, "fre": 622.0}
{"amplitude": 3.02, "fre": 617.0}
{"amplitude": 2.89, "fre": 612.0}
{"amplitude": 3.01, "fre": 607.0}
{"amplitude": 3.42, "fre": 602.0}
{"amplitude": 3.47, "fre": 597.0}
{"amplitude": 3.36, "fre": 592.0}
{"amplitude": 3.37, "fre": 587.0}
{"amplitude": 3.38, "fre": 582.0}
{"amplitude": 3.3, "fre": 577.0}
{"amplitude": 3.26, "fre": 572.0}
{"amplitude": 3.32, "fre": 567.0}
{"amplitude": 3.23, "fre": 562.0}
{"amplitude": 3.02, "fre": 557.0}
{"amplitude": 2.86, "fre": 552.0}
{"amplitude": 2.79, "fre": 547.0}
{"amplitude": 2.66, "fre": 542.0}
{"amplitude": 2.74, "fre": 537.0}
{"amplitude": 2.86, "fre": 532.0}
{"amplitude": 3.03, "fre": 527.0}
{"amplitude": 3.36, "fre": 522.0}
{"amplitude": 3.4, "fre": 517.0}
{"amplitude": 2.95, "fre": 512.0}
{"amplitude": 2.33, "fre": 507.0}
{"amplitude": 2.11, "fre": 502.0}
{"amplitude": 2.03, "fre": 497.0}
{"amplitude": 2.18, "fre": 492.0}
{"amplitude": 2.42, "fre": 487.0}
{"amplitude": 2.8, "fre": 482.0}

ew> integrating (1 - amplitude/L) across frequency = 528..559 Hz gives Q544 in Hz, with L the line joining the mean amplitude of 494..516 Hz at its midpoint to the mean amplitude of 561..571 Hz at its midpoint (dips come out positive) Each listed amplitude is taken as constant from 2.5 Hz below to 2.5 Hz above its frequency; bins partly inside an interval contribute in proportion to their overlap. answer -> 1.4 Hz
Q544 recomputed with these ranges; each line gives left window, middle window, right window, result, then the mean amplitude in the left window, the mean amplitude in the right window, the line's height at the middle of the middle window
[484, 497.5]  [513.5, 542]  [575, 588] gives -3.7 Hz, 2.26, 3.35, 2.7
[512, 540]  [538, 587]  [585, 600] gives 2.4 Hz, 3.06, 3.4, 3.25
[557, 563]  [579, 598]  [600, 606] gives -0.7 Hz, 3.14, 3.32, 3.26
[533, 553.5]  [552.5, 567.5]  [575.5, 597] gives -0.6 Hz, 2.76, 3.37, 3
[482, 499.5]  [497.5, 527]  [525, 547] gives -2.8 Hz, 2.29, 2.81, 2.54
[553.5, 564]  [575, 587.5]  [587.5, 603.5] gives -0.2 Hz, 3.09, 3.41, 3.29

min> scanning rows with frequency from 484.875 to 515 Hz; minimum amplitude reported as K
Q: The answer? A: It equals 2.03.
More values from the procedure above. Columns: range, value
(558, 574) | 3.23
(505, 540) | 2.33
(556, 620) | 2.89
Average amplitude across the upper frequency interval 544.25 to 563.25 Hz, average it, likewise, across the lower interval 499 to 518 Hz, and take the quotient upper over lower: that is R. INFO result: 1.13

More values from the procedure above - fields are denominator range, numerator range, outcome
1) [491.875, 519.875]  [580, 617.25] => 1.28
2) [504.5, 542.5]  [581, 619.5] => 1.10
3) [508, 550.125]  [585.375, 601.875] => 1.15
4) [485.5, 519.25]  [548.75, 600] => 1.31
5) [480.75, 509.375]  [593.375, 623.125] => 1.38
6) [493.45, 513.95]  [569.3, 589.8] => 1.43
